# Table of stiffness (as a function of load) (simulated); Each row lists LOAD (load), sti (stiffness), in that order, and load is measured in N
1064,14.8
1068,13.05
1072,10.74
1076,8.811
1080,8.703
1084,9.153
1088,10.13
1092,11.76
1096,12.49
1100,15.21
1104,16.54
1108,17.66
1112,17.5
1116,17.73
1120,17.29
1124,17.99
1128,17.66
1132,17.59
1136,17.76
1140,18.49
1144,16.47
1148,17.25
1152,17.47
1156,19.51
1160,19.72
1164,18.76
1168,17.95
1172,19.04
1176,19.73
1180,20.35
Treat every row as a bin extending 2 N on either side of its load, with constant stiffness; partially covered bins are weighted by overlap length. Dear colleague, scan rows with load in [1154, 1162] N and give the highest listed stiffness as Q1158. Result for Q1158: 19.72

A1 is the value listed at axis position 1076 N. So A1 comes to 8.811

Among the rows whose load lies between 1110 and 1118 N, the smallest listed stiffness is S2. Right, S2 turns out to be 17.5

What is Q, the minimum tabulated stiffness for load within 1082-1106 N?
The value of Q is 9.153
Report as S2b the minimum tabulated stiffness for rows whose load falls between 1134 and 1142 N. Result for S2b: 17.76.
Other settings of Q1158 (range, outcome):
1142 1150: 17.25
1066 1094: 13.05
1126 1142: 18.49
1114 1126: 17.99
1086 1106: 16.54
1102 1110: 17.66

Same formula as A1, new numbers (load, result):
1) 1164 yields 18.76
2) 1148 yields 17.25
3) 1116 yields 17.73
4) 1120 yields 17.29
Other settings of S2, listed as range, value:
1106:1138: 17.29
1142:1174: 16.47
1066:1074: 10.74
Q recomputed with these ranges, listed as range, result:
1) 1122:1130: 17.66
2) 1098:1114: 15.21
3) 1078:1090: 8.703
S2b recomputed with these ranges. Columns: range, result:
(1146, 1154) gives 17.25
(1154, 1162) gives 19.51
